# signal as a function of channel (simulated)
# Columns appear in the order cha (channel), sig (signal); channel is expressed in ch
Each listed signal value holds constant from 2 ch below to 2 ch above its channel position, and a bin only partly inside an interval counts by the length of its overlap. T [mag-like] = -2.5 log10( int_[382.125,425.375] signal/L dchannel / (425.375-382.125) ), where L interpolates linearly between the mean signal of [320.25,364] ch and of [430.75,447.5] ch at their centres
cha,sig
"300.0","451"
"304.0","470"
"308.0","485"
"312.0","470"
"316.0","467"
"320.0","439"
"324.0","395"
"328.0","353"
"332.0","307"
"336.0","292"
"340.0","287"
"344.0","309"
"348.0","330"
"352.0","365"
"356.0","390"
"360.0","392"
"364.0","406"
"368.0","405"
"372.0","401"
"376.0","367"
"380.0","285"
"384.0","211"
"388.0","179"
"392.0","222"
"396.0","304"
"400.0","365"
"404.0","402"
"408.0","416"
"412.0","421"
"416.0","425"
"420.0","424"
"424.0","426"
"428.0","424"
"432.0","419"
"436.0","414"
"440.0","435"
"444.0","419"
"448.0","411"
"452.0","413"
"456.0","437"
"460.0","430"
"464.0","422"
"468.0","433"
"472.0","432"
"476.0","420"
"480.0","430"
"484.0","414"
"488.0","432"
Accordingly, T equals 0.15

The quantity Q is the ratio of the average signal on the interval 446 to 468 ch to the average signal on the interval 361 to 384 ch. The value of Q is 1.18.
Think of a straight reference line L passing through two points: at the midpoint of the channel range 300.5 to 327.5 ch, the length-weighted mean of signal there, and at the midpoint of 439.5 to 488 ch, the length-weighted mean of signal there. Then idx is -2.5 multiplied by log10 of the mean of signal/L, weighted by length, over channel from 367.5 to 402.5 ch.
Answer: 0.404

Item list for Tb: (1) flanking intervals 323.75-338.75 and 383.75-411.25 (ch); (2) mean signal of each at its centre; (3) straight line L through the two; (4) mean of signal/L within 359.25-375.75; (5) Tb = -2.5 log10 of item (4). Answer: -0.242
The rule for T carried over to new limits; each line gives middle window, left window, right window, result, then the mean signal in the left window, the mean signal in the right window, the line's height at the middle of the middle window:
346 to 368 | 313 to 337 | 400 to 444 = 0.04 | 383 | 418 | 394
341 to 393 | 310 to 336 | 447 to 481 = 0.23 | 396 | 426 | 406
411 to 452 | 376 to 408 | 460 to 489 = -0.18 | 295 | 426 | 358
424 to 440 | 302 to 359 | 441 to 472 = -0.01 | 383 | 424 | 416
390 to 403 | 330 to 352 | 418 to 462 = 0.22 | 310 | 423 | 373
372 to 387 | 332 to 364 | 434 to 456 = 0.23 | 340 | 420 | 366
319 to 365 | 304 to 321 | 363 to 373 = 0.22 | 467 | 404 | 434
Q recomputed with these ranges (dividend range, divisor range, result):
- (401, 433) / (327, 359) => 1.27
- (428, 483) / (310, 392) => 1.21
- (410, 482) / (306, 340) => 1.08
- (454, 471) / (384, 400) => 1.73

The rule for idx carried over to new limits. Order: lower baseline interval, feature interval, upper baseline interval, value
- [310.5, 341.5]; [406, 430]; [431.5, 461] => -0.03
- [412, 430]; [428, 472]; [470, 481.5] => 0.01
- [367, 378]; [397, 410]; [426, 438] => 0.05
